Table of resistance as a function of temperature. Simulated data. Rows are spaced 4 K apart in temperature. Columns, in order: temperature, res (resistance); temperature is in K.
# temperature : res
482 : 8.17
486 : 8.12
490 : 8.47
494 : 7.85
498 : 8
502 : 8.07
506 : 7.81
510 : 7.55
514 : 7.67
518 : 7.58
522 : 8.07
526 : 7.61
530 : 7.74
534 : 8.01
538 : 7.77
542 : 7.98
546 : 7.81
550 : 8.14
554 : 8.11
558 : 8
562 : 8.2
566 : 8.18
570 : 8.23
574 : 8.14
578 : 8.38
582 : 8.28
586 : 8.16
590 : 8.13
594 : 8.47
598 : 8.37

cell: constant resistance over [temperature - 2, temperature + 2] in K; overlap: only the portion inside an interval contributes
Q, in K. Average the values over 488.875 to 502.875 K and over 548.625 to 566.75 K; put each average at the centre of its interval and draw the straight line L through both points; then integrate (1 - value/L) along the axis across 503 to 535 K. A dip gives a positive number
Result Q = 1.33 K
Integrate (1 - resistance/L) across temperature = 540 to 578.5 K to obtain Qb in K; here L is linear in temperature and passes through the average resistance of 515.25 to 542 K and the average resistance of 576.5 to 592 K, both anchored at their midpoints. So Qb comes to -0.3 K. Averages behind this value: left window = 7.81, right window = 8.23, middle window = 8.11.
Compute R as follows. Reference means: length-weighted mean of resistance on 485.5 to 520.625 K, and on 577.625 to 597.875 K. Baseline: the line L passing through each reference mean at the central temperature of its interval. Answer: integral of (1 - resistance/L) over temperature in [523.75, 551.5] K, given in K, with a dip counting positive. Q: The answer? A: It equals 0.7 K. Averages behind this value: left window 7.9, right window 8.28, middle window 7.86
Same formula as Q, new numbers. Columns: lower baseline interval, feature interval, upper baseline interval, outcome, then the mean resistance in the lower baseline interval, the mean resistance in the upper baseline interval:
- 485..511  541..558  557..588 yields 0.27 K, 7.99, 8.2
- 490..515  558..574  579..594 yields -0.03 K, 7.88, 8.24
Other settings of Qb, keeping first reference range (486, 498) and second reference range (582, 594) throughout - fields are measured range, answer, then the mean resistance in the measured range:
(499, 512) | 0.5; 7.82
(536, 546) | 0.4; 7.86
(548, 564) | 0.2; 8.11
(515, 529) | 0.7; 7.75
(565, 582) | -0.1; 8.24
